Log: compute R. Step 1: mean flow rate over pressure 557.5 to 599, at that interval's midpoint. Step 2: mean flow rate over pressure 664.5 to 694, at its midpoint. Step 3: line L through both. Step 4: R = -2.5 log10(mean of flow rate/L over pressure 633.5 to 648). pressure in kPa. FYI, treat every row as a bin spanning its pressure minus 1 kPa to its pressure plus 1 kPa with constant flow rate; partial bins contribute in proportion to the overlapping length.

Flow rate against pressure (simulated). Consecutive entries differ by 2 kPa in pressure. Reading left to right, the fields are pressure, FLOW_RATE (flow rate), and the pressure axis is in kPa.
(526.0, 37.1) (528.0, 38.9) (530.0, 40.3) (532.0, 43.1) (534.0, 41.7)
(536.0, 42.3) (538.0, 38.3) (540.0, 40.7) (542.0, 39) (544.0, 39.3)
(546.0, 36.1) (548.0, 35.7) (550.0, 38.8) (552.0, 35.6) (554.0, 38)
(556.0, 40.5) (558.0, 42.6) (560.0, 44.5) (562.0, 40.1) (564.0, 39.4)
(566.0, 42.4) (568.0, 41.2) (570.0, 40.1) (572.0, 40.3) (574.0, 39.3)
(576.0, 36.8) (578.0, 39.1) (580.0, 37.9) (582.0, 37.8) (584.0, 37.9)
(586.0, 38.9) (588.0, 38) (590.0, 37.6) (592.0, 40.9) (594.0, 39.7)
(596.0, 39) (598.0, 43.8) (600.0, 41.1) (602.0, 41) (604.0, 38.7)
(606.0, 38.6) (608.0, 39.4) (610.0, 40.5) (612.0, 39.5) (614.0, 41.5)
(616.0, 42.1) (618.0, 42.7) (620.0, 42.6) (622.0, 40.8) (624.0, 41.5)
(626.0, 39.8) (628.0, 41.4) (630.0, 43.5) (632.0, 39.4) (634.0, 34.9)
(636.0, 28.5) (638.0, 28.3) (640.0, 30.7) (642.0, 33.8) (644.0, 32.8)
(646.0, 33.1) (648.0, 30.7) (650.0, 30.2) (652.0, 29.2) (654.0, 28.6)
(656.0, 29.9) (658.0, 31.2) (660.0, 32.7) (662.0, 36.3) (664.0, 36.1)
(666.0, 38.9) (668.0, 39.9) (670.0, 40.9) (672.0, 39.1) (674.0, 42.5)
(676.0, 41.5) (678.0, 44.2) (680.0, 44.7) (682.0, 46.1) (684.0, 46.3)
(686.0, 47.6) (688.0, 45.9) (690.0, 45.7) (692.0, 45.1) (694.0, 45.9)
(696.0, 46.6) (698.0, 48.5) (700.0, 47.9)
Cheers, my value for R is 0.31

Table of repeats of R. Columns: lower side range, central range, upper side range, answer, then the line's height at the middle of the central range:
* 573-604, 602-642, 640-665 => -0.091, 35.4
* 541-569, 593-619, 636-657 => -0.175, 34.6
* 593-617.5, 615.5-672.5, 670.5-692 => 0.184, 42.4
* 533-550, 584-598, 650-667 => -0.083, 36.4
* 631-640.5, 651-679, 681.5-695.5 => 0.105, 40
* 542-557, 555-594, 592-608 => -0.021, 39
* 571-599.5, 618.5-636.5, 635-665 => -0.159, 34.1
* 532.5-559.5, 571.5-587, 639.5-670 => -0.029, 37.4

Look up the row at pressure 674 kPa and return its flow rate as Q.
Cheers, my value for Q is 42.5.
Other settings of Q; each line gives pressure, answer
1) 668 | 39.9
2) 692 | 45.1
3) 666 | 38.9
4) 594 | 39.7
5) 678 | 44.2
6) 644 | 32.8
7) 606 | 38.6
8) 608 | 39.4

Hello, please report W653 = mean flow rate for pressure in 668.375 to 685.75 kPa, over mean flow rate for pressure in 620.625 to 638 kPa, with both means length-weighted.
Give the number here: 1.13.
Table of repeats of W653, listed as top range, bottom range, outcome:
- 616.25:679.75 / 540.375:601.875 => 0.93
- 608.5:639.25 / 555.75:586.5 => 0.98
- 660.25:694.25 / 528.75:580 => 1.07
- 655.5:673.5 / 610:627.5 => 0.88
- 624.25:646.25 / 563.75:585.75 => 0.90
